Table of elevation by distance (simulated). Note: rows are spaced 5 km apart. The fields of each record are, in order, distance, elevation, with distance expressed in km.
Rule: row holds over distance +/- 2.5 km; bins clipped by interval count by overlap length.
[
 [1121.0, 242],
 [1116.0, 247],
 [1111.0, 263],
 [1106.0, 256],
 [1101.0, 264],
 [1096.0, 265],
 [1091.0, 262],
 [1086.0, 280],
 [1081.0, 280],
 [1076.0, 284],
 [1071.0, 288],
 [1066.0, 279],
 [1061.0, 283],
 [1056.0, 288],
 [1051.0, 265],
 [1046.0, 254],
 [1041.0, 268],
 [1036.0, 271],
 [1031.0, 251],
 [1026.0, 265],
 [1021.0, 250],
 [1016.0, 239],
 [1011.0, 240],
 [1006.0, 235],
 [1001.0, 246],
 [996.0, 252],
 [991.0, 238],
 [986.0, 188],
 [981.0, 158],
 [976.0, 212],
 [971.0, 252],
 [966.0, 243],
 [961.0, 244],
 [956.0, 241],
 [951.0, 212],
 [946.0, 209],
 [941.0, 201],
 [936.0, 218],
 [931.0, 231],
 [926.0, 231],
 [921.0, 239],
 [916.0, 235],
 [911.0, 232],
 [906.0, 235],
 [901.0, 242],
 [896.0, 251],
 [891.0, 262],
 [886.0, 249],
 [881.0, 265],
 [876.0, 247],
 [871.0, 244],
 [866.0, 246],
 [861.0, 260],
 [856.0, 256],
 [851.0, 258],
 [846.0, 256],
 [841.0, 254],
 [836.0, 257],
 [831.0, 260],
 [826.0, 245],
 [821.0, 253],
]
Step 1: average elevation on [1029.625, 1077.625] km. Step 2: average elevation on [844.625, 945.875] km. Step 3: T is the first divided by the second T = 1.13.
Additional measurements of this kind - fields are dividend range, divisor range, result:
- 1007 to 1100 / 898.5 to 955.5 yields 1.18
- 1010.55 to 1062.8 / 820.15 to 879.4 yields 1.03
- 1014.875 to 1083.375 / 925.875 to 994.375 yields 1.23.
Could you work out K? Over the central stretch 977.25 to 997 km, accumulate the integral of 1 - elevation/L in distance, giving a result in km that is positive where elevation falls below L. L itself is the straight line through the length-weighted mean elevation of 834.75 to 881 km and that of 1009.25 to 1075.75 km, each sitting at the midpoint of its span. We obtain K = 4.2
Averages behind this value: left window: 254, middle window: 206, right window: 266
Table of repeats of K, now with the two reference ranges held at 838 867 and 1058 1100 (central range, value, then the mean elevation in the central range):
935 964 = 4.76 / 221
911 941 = 3.90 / 228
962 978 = 1.77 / 237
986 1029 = 4.47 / 242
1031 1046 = 0.52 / 264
